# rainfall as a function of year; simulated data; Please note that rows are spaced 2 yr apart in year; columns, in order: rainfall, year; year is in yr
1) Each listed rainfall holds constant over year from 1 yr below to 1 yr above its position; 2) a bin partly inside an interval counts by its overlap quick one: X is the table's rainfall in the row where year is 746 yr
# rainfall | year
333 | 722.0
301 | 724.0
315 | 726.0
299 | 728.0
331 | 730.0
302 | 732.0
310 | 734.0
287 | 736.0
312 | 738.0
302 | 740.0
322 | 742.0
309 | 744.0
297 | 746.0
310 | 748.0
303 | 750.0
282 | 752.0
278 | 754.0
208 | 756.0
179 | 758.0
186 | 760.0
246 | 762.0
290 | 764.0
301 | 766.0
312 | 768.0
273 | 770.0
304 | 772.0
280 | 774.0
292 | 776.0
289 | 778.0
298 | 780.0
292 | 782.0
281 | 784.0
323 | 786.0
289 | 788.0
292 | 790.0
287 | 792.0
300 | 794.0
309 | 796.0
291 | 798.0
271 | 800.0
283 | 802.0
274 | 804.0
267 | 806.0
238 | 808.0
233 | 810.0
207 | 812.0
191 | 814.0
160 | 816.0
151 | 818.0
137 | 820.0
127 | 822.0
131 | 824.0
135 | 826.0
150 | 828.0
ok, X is 297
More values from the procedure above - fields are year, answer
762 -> 246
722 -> 333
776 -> 292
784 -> 281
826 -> 135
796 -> 309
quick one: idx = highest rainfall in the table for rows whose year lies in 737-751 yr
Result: 322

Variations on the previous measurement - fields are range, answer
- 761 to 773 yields 312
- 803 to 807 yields 274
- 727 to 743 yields 331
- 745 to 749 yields 310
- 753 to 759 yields 278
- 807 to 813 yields 238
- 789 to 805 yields 309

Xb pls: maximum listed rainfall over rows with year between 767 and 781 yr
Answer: 312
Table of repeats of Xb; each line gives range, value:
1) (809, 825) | 233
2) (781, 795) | 323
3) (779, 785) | 298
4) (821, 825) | 131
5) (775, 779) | 292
